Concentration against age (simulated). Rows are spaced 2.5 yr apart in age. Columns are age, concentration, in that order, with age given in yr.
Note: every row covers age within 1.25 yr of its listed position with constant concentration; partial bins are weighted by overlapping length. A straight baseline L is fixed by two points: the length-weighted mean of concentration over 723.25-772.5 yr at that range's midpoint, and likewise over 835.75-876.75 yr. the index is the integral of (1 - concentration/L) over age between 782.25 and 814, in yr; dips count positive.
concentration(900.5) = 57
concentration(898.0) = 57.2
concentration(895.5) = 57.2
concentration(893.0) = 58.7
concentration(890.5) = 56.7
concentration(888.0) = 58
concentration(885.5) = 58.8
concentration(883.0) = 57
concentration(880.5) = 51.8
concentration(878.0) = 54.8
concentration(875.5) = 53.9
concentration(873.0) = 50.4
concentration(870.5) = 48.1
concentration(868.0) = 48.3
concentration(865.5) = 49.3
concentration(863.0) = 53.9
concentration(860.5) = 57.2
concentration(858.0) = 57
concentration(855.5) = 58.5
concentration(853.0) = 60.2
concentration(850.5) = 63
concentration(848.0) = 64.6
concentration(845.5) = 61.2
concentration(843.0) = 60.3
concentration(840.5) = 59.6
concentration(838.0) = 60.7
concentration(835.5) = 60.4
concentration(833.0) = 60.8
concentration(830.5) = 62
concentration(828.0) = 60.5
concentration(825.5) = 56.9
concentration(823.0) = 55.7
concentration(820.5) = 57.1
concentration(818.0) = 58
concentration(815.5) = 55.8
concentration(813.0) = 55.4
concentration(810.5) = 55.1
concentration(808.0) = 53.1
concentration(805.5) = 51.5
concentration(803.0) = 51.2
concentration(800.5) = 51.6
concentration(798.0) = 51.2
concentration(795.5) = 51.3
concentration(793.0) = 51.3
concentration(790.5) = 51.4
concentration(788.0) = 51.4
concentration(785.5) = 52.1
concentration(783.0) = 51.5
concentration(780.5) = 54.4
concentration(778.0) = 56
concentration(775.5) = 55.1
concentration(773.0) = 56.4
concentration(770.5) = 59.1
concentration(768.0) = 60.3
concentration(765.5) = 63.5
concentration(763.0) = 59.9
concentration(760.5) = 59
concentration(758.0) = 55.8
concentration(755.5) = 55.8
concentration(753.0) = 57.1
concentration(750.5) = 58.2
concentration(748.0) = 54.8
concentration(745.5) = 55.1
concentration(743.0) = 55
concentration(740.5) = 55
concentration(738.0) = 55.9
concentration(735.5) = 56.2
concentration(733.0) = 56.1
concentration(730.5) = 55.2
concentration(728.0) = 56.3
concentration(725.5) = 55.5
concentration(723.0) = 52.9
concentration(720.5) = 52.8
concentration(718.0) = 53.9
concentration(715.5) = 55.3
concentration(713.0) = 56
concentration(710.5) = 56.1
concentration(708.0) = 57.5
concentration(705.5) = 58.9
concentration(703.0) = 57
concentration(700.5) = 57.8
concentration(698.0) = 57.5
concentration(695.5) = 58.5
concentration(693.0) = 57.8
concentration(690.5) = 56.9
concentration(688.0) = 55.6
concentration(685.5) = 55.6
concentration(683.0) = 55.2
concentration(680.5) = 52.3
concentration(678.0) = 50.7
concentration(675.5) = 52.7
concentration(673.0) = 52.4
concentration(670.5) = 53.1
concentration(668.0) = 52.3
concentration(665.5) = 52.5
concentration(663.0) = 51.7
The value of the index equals 2.6 yr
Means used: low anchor 56.9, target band 52.1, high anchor 56.7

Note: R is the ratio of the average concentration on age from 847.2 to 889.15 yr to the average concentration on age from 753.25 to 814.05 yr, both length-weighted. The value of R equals 1.01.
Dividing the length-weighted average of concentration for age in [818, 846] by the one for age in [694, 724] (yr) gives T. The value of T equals 1.1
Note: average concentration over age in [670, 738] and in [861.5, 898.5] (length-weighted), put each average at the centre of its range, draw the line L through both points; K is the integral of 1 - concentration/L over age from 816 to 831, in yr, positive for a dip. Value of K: -0.9 yr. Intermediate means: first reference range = 55.4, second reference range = 54.2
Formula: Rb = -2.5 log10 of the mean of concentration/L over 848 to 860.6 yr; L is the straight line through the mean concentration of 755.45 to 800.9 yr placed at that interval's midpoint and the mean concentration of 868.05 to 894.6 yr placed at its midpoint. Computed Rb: -0.10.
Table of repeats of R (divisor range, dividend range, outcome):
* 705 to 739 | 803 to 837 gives 1.02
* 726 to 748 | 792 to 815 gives 0.95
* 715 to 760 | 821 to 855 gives 1.09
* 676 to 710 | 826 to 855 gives 1.09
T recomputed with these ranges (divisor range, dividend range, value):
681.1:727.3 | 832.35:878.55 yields 1.01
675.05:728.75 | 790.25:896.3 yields 1.01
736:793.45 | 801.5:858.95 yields 1.04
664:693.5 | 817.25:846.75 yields 1.11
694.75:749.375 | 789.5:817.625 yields 0.95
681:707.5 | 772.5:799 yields 0.93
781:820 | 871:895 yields 1.05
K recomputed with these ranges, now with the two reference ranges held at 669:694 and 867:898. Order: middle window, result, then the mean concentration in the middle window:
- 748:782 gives -2.0 yr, 57.6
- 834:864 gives -2.9 yr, 59.8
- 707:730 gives -0.4 yr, 55.1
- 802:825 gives -0.2 yr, 54.9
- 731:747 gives -0.4 yr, 55.5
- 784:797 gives 0.7 yr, 51.5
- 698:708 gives -0.7 yr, 57.8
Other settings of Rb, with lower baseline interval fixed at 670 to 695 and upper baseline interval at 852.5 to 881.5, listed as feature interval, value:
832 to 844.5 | -0.13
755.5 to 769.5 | -0.10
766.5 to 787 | -0.03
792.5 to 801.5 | 0.05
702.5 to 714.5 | -0.05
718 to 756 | -0.03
